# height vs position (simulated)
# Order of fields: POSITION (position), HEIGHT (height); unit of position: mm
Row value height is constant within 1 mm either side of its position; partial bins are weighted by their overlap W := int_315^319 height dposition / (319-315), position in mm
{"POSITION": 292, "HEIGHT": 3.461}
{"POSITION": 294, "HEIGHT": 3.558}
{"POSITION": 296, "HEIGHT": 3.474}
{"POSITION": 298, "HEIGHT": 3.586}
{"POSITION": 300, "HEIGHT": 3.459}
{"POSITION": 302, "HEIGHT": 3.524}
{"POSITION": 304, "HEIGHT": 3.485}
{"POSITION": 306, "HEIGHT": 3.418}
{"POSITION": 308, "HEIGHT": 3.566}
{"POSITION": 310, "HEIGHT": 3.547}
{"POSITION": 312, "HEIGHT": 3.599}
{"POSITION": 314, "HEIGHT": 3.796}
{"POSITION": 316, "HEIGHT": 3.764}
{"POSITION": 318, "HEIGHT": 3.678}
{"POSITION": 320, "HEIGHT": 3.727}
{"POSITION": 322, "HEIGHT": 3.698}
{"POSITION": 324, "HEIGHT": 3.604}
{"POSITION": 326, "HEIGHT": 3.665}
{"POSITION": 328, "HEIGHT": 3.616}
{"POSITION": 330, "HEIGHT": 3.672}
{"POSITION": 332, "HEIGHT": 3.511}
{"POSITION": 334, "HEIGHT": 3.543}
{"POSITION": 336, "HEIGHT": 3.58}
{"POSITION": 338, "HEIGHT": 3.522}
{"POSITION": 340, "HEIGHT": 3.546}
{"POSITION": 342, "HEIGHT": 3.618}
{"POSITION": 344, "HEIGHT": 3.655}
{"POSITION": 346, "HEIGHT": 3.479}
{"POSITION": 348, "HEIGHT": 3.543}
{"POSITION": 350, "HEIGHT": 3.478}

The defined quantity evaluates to 3.72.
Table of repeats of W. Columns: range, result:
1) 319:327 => 3.67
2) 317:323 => 3.7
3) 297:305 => 3.51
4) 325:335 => 3.6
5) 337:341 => 3.53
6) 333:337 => 3.56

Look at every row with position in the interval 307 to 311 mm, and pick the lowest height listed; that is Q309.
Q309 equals 3.547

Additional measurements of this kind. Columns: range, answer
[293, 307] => 3.418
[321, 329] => 3.604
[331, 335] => 3.511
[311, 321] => 3.599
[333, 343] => 3.522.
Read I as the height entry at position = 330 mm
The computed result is 3.672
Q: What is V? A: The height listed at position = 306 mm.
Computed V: 3.418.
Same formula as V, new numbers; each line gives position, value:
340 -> 3.546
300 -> 3.459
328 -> 3.616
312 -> 3.599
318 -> 3.678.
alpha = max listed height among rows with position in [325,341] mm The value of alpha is 3.672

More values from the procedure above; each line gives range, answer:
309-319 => 3.796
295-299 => 3.586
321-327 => 3.698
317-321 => 3.727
